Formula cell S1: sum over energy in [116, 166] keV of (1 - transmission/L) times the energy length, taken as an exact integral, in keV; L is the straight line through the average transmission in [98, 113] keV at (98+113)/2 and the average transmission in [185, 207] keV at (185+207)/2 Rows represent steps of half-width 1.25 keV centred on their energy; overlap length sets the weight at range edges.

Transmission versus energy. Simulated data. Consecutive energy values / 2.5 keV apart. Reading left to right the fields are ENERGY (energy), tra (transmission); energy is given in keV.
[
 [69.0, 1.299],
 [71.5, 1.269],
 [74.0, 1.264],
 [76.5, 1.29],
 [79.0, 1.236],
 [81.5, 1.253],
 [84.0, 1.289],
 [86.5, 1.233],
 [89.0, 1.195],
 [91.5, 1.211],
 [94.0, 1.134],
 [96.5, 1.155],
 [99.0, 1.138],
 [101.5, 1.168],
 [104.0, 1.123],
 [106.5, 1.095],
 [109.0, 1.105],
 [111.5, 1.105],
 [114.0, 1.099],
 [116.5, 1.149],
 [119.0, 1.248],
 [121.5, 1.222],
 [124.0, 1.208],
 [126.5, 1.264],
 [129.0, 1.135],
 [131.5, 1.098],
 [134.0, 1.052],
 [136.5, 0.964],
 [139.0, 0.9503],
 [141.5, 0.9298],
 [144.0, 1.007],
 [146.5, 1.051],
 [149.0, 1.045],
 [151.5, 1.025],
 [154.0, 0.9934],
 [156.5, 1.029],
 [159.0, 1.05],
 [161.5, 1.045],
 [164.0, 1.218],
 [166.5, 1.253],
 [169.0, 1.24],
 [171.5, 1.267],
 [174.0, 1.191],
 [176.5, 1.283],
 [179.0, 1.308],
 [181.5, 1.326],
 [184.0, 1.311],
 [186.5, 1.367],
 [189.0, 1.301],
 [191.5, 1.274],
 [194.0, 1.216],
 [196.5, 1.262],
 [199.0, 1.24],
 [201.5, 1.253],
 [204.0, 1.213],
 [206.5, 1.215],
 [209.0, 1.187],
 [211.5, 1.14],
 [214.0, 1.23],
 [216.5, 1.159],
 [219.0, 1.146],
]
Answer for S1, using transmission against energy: 3.8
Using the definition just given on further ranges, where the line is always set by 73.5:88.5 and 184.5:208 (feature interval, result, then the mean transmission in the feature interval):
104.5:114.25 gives 1.2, 1.1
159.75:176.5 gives 0.7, 1.2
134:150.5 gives 3.4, 0.996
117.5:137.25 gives 1.7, 1.15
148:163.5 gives 2.7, 1.04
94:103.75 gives 0.9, 1.15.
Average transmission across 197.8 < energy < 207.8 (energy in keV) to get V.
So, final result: 1.23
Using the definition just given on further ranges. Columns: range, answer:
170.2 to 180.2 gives 1.26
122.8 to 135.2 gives 1.15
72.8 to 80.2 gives 1.26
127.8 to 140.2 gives 1.04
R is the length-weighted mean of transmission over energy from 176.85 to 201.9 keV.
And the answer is 1.29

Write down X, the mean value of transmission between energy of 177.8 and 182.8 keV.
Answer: 1.32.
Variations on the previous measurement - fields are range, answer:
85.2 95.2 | 1.19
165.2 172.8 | 1.25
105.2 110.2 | 1.1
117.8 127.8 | 1.23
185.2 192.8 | 1.31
